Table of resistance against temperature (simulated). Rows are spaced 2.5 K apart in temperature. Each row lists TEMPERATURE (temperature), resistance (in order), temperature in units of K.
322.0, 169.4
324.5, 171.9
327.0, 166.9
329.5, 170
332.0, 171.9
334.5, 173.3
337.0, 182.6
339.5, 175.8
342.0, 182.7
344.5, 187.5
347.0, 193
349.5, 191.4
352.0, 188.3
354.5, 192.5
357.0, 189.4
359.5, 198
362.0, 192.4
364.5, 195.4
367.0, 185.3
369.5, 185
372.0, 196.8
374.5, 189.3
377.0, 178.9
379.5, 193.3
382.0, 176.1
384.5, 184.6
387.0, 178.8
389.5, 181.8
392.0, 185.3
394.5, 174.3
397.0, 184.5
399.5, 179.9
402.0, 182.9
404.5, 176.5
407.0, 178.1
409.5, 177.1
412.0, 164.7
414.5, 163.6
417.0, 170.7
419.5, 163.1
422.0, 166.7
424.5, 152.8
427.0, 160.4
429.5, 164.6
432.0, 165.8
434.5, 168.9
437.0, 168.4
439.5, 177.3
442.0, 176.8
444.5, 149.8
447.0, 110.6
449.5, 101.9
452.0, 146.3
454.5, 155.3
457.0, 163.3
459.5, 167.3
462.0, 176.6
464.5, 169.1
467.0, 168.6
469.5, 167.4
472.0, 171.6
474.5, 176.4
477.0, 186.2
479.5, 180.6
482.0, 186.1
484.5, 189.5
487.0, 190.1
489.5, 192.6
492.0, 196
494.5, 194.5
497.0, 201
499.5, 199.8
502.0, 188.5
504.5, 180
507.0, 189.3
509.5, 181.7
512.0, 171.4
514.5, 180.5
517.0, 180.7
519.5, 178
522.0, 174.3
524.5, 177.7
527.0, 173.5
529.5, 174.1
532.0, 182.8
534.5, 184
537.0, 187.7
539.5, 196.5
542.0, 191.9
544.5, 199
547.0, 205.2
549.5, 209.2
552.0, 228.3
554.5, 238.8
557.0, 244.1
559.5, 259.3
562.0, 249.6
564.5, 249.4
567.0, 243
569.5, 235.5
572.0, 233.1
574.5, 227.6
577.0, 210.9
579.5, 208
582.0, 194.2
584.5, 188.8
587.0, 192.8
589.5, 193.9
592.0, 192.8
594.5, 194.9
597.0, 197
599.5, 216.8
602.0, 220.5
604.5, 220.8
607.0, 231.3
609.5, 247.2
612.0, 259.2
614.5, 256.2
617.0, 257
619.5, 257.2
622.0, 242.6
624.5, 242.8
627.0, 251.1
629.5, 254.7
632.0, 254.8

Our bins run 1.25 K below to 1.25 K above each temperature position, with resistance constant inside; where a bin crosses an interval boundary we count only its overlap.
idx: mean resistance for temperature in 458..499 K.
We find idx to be 182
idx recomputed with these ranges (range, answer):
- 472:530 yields 184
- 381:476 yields 167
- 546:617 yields 224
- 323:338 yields 173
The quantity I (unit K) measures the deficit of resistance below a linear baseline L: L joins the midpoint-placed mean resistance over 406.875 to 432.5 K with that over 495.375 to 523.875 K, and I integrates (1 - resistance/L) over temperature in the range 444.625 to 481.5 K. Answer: 3.05 K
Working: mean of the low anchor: 166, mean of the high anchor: 184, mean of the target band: 160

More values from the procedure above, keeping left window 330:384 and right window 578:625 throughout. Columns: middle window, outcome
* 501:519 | 2.3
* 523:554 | 2.8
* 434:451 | 4.2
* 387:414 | 2.0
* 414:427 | 2.2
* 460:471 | 1.7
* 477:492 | 1.2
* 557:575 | -2.2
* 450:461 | 2.5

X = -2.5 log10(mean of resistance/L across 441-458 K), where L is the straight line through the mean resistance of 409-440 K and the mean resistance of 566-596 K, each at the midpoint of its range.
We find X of 0.21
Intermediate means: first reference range 166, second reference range 209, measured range 143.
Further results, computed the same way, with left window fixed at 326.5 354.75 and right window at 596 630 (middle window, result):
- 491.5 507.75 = 0.12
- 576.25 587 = 0.17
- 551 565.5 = -0.08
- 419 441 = 0.21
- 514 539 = 0.22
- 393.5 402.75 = 0.08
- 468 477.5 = 0.20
